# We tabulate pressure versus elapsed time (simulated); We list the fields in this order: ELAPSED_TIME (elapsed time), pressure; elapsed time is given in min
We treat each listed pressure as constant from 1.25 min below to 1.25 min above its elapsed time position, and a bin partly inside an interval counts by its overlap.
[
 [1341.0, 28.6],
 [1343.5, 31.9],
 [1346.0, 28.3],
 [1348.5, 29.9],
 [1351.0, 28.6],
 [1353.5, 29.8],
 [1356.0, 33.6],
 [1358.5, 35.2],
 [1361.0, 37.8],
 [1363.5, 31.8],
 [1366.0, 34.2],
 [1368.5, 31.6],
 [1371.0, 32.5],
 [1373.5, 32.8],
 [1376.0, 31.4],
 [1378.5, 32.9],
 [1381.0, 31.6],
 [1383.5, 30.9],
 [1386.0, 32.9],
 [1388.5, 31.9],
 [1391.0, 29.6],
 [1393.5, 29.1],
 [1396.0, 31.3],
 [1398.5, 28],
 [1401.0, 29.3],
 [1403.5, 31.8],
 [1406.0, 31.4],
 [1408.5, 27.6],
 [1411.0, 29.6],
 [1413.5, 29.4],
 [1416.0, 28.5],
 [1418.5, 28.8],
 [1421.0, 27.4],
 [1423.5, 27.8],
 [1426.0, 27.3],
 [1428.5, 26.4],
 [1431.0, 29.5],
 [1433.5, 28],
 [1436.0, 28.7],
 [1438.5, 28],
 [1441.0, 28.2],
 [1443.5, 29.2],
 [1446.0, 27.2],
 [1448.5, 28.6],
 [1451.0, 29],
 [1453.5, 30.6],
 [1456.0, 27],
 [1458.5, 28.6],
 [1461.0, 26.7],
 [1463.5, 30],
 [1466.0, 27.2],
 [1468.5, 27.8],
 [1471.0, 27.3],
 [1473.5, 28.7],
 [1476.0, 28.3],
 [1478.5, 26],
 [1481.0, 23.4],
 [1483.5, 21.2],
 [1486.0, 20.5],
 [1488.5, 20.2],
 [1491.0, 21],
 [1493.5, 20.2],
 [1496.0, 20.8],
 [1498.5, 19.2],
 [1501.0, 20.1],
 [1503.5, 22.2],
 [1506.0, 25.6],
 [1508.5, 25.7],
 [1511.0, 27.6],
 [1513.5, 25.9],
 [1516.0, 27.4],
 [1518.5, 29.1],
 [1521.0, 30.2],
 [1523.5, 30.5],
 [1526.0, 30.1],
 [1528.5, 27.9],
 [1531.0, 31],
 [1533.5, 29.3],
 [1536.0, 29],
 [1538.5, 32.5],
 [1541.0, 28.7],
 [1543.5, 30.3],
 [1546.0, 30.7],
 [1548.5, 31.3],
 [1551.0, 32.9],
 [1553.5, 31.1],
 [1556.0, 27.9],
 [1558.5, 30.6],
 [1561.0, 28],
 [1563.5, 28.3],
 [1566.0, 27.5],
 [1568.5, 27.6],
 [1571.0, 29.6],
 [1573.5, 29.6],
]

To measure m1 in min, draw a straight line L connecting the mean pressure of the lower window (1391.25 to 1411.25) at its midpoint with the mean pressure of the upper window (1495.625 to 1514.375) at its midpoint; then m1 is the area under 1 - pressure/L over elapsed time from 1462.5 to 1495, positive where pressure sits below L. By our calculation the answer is 0.6 min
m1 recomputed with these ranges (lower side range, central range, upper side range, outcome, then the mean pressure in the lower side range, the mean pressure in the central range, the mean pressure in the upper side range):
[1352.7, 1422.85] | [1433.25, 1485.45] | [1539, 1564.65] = 5.40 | 31.1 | 27.5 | 30.1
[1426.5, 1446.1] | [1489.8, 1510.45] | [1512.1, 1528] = 4.77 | 28.2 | 22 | 28.8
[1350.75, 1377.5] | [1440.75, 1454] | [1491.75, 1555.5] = 0.58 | 32.8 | 28.7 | 27.5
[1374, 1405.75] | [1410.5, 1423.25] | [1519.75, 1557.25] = 0.91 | 31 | 28.6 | 30.2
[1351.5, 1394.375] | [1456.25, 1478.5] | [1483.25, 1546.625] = 0.19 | 32.3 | 27.9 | 26.1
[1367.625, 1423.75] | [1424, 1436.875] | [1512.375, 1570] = 0.95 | 30.4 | 27.9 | 29.5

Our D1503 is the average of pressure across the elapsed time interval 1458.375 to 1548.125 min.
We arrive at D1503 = 26.4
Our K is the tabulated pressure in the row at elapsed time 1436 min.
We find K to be 28.7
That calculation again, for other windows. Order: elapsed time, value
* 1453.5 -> 30.6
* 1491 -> 21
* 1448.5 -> 28.6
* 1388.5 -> 31.9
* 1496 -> 20.8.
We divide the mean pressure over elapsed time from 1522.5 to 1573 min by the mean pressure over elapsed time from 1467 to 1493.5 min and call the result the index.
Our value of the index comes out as 1.23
